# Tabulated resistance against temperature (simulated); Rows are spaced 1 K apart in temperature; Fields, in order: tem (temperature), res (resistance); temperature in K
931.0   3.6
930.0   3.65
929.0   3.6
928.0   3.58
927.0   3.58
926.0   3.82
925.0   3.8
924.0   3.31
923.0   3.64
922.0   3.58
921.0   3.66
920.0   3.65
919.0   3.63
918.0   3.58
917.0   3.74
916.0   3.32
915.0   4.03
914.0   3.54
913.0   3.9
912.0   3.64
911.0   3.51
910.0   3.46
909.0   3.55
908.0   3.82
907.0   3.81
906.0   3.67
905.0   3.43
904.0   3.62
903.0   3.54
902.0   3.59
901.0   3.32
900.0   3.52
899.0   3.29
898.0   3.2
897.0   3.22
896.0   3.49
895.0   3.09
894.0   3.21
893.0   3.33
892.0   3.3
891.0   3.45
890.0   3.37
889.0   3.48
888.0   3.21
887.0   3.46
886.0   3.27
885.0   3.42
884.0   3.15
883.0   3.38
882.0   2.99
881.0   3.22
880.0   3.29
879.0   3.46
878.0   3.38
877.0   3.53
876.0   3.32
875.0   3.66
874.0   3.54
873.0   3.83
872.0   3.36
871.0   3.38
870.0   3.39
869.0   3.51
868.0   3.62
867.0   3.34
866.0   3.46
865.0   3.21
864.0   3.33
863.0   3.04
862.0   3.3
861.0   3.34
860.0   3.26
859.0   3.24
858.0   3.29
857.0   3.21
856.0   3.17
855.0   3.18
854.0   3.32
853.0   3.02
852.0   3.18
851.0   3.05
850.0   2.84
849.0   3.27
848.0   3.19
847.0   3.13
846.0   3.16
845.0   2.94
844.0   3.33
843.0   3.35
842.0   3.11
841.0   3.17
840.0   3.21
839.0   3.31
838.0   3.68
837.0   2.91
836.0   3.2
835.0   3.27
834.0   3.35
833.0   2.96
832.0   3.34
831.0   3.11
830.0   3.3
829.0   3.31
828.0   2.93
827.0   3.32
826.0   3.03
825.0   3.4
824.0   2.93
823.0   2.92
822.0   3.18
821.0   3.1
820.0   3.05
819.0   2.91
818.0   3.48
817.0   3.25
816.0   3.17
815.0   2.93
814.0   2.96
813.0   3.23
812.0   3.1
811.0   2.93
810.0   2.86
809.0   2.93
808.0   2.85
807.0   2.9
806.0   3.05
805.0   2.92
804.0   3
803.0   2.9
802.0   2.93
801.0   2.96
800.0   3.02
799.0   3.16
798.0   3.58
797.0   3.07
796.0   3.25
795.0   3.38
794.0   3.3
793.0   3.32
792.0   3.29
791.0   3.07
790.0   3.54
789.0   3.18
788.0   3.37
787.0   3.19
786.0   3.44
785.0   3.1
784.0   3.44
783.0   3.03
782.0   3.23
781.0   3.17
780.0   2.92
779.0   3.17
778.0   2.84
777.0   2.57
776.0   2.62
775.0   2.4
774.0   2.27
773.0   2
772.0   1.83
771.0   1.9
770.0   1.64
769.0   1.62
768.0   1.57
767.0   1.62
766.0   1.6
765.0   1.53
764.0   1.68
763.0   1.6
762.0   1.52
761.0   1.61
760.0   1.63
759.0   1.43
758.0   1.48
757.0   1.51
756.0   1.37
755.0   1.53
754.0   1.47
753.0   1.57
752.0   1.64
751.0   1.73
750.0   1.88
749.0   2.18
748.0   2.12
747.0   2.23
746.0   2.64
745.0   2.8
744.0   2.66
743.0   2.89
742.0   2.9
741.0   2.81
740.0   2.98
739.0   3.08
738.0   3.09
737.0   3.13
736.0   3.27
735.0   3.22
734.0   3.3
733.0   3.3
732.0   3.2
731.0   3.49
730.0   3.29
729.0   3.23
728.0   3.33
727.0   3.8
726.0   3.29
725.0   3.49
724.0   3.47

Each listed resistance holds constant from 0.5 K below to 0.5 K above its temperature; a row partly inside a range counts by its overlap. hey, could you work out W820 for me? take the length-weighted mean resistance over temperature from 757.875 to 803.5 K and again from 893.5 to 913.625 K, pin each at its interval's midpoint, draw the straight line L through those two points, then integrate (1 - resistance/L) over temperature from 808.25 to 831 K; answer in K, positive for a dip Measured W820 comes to -1.7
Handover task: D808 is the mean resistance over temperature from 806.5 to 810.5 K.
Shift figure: 2.89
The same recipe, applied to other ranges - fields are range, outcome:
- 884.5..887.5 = 3.38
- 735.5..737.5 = 3.2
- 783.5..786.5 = 3.33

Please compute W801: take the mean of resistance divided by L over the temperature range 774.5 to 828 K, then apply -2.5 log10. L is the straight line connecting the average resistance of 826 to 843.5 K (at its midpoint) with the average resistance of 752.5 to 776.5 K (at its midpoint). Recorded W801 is -0.25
